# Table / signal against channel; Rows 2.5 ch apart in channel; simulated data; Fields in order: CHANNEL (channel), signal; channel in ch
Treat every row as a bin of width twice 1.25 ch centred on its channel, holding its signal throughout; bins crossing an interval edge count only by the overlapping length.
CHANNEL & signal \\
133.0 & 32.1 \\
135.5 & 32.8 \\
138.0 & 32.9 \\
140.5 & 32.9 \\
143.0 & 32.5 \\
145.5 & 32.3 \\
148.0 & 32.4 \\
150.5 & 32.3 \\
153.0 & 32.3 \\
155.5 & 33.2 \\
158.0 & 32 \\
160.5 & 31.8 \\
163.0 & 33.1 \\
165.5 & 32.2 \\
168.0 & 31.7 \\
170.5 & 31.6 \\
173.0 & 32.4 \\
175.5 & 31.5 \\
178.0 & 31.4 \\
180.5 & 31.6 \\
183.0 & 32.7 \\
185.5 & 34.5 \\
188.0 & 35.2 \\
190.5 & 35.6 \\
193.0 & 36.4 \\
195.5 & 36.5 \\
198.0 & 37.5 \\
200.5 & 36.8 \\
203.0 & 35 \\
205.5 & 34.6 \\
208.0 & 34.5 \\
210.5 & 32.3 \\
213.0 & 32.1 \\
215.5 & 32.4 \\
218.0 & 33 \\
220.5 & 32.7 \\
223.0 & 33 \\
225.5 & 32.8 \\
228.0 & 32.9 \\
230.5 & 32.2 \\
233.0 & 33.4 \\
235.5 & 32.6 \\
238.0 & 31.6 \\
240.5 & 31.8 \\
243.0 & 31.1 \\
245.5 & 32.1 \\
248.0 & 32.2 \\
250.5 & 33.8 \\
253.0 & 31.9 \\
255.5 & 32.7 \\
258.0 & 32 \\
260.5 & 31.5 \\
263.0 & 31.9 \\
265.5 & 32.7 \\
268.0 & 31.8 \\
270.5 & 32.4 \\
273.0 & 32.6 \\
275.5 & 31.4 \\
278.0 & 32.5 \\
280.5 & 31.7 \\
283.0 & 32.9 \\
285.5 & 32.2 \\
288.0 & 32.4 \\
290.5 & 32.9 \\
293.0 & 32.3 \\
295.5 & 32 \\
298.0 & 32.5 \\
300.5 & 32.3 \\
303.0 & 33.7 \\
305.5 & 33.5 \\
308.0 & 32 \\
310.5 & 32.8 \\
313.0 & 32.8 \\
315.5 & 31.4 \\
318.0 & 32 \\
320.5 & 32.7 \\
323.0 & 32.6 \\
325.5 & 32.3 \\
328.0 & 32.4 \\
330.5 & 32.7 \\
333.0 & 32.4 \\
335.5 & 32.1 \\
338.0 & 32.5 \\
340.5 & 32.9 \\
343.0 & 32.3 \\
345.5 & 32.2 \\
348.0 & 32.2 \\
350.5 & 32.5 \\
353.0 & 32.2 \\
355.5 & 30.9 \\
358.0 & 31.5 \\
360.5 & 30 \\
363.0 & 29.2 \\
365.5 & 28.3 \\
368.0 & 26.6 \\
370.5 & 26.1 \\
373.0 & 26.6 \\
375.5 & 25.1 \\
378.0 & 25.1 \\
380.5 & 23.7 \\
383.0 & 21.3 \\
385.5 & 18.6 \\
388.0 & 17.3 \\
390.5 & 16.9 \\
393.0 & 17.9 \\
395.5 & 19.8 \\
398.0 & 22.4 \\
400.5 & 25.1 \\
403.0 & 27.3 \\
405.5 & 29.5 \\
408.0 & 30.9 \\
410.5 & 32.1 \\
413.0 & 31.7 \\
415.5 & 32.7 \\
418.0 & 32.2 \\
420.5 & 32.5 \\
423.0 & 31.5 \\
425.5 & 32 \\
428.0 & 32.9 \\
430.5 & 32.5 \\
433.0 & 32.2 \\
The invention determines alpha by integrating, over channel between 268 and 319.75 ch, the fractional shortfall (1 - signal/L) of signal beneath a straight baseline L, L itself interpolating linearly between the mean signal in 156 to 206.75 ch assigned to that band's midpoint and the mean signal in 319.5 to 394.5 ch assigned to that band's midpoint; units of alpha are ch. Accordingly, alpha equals -3.8 ch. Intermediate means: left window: 33.7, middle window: 32.4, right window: 28.3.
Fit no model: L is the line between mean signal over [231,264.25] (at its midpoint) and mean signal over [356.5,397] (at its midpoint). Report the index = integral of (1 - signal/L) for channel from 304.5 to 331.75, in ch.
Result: -4.6 ch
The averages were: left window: 32.2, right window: 24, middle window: 32.5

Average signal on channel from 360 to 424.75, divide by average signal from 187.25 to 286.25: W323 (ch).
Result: 0.79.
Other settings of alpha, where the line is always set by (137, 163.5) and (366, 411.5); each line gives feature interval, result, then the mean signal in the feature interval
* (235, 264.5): -3.2 ch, 32.1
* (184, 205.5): -3.4 ch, 35.8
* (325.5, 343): -4.4 ch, 32.5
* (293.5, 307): -2.8 ch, 32.8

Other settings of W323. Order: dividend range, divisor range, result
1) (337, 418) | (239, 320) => 0.85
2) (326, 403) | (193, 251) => 0.82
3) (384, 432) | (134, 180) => 0.84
